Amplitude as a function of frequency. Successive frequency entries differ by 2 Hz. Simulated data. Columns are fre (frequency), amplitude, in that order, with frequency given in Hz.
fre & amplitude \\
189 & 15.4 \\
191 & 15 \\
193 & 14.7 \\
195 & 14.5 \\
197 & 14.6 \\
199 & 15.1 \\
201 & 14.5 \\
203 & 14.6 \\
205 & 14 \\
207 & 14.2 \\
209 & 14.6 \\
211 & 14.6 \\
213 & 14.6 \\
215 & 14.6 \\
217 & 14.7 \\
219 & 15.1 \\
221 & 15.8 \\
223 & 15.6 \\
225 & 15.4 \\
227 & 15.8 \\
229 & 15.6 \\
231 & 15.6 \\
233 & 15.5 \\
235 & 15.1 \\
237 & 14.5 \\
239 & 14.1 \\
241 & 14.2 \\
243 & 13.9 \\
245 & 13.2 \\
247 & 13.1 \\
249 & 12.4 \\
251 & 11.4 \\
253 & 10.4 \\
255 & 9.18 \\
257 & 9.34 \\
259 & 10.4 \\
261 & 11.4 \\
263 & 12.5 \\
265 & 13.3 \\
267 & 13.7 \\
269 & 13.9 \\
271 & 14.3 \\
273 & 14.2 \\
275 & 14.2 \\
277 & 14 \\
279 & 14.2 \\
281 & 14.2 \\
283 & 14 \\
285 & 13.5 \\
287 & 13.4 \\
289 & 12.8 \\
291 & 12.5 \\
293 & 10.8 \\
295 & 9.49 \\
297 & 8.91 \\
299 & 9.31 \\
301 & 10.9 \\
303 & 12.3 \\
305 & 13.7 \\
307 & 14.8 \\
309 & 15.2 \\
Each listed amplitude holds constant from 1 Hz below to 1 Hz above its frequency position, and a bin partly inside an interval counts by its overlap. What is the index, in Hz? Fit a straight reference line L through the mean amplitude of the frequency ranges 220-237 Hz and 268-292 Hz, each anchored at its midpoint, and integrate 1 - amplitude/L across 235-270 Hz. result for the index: 5.3 Hz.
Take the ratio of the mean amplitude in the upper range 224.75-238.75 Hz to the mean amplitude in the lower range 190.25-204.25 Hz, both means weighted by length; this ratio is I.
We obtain 1.0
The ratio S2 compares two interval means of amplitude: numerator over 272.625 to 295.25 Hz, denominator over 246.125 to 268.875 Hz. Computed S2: 1.13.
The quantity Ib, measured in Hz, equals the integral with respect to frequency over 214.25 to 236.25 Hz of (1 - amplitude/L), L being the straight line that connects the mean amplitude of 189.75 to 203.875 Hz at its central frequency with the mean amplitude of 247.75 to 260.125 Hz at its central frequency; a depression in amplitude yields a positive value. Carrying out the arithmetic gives -4.7 Hz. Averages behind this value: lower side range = 14.7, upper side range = 10.6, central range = 15.3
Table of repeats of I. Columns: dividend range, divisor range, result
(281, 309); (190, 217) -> 0.84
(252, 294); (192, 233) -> 0.85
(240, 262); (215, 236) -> 0.76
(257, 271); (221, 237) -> 0.80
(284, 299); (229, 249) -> 0.80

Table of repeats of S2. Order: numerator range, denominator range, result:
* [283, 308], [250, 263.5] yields 1.13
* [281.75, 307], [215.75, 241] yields 0.79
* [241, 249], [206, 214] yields 0.92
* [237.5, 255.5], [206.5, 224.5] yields 0.84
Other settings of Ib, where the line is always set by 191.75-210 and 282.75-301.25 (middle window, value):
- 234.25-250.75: -0.66 Hz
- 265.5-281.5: -2.58 Hz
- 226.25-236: -1.43 Hz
